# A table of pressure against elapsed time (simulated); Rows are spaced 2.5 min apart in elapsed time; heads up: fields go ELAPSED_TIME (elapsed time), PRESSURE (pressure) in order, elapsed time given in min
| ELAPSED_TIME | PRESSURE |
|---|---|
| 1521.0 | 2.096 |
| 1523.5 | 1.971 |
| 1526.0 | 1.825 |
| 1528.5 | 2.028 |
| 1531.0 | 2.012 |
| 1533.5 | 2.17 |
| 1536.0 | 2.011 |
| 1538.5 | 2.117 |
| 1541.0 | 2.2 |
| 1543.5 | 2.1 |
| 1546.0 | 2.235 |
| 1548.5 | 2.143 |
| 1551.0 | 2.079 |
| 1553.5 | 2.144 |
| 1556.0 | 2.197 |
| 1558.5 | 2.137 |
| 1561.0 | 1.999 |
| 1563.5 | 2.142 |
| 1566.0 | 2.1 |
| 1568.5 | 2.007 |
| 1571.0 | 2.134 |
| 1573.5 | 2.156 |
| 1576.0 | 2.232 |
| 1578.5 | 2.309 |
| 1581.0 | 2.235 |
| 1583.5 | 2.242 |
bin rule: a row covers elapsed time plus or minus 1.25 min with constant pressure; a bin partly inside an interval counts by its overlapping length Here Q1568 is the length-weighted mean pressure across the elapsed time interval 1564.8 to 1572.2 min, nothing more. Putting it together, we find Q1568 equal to 2.08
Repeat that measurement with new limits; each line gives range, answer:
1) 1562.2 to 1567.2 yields 2.12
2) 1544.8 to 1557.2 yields 2.16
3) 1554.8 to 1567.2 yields 2.11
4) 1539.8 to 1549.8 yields 2.17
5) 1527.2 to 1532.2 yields 2.02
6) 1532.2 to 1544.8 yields 2.12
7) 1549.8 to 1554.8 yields 2.11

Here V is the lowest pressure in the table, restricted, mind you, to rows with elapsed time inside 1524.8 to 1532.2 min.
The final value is 1.825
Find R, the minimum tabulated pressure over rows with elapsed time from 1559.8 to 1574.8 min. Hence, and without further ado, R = 1.999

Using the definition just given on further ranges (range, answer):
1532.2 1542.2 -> 2.011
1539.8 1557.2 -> 2.079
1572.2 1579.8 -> 2.156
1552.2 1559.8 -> 2.137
